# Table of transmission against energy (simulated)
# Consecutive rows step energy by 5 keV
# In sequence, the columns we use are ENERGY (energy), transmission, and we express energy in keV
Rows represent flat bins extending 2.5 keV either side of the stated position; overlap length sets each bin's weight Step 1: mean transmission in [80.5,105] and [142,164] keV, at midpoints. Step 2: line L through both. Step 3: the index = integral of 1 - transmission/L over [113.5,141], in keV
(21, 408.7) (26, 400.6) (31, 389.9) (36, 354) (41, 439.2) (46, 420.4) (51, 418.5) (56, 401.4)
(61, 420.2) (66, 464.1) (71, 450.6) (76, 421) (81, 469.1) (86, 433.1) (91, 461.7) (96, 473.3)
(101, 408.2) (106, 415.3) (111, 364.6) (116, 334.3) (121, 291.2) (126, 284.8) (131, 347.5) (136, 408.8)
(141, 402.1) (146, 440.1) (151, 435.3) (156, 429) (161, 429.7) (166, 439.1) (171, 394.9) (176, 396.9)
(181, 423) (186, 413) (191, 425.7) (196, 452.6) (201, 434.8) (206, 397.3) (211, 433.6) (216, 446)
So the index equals 6.1 keV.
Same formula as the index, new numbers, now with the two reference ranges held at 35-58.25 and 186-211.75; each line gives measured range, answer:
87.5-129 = 3.6 keV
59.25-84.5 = -2.0 keV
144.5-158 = -0.4 keV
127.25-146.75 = 1.5 keV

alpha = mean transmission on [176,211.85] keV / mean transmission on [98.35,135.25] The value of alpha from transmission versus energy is 1.2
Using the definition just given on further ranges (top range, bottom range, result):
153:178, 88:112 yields 0.98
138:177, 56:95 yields 0.95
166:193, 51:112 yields 0.95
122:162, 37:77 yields 0.92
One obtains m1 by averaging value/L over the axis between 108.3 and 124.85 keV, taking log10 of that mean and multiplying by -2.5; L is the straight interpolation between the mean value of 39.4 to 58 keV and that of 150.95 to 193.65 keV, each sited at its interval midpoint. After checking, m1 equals 0.27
